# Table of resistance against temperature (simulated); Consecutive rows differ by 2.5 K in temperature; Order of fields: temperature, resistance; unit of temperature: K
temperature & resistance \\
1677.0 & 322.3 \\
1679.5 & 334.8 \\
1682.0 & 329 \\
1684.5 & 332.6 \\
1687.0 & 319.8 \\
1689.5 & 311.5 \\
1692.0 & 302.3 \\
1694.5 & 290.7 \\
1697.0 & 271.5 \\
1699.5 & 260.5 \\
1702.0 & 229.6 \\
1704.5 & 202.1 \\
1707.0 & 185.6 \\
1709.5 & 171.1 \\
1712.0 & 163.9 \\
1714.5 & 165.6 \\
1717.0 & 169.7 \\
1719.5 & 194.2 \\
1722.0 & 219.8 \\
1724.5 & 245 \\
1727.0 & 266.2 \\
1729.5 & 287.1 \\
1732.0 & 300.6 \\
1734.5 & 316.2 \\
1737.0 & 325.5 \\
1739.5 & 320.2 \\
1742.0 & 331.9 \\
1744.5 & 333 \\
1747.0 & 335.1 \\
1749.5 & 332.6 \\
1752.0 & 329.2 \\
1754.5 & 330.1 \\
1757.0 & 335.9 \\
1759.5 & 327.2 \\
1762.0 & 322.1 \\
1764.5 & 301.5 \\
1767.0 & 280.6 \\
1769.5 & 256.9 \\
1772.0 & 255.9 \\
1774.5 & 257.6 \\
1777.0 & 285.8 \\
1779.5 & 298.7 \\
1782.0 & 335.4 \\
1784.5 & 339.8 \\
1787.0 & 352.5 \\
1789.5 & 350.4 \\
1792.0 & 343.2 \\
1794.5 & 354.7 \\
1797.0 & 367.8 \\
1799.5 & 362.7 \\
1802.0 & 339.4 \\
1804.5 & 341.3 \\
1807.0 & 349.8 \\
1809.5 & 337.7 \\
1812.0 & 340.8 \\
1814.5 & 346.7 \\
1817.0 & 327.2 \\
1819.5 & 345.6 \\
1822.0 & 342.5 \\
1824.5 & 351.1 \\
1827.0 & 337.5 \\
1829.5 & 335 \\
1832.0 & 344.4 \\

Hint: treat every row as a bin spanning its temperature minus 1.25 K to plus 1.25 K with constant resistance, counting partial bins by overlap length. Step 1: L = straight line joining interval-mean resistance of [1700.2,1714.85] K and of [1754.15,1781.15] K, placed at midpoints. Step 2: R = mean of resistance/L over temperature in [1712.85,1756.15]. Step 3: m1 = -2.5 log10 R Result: -0.18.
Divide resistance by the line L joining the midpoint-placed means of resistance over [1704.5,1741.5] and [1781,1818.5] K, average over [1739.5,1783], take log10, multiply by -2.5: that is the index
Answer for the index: -0.07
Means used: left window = 239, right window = 346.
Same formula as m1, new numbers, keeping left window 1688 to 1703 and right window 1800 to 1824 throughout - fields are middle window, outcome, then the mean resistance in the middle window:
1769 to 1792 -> 0.063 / 307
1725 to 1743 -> -0.013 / 304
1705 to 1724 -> 0.488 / 185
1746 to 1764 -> -0.060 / 329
